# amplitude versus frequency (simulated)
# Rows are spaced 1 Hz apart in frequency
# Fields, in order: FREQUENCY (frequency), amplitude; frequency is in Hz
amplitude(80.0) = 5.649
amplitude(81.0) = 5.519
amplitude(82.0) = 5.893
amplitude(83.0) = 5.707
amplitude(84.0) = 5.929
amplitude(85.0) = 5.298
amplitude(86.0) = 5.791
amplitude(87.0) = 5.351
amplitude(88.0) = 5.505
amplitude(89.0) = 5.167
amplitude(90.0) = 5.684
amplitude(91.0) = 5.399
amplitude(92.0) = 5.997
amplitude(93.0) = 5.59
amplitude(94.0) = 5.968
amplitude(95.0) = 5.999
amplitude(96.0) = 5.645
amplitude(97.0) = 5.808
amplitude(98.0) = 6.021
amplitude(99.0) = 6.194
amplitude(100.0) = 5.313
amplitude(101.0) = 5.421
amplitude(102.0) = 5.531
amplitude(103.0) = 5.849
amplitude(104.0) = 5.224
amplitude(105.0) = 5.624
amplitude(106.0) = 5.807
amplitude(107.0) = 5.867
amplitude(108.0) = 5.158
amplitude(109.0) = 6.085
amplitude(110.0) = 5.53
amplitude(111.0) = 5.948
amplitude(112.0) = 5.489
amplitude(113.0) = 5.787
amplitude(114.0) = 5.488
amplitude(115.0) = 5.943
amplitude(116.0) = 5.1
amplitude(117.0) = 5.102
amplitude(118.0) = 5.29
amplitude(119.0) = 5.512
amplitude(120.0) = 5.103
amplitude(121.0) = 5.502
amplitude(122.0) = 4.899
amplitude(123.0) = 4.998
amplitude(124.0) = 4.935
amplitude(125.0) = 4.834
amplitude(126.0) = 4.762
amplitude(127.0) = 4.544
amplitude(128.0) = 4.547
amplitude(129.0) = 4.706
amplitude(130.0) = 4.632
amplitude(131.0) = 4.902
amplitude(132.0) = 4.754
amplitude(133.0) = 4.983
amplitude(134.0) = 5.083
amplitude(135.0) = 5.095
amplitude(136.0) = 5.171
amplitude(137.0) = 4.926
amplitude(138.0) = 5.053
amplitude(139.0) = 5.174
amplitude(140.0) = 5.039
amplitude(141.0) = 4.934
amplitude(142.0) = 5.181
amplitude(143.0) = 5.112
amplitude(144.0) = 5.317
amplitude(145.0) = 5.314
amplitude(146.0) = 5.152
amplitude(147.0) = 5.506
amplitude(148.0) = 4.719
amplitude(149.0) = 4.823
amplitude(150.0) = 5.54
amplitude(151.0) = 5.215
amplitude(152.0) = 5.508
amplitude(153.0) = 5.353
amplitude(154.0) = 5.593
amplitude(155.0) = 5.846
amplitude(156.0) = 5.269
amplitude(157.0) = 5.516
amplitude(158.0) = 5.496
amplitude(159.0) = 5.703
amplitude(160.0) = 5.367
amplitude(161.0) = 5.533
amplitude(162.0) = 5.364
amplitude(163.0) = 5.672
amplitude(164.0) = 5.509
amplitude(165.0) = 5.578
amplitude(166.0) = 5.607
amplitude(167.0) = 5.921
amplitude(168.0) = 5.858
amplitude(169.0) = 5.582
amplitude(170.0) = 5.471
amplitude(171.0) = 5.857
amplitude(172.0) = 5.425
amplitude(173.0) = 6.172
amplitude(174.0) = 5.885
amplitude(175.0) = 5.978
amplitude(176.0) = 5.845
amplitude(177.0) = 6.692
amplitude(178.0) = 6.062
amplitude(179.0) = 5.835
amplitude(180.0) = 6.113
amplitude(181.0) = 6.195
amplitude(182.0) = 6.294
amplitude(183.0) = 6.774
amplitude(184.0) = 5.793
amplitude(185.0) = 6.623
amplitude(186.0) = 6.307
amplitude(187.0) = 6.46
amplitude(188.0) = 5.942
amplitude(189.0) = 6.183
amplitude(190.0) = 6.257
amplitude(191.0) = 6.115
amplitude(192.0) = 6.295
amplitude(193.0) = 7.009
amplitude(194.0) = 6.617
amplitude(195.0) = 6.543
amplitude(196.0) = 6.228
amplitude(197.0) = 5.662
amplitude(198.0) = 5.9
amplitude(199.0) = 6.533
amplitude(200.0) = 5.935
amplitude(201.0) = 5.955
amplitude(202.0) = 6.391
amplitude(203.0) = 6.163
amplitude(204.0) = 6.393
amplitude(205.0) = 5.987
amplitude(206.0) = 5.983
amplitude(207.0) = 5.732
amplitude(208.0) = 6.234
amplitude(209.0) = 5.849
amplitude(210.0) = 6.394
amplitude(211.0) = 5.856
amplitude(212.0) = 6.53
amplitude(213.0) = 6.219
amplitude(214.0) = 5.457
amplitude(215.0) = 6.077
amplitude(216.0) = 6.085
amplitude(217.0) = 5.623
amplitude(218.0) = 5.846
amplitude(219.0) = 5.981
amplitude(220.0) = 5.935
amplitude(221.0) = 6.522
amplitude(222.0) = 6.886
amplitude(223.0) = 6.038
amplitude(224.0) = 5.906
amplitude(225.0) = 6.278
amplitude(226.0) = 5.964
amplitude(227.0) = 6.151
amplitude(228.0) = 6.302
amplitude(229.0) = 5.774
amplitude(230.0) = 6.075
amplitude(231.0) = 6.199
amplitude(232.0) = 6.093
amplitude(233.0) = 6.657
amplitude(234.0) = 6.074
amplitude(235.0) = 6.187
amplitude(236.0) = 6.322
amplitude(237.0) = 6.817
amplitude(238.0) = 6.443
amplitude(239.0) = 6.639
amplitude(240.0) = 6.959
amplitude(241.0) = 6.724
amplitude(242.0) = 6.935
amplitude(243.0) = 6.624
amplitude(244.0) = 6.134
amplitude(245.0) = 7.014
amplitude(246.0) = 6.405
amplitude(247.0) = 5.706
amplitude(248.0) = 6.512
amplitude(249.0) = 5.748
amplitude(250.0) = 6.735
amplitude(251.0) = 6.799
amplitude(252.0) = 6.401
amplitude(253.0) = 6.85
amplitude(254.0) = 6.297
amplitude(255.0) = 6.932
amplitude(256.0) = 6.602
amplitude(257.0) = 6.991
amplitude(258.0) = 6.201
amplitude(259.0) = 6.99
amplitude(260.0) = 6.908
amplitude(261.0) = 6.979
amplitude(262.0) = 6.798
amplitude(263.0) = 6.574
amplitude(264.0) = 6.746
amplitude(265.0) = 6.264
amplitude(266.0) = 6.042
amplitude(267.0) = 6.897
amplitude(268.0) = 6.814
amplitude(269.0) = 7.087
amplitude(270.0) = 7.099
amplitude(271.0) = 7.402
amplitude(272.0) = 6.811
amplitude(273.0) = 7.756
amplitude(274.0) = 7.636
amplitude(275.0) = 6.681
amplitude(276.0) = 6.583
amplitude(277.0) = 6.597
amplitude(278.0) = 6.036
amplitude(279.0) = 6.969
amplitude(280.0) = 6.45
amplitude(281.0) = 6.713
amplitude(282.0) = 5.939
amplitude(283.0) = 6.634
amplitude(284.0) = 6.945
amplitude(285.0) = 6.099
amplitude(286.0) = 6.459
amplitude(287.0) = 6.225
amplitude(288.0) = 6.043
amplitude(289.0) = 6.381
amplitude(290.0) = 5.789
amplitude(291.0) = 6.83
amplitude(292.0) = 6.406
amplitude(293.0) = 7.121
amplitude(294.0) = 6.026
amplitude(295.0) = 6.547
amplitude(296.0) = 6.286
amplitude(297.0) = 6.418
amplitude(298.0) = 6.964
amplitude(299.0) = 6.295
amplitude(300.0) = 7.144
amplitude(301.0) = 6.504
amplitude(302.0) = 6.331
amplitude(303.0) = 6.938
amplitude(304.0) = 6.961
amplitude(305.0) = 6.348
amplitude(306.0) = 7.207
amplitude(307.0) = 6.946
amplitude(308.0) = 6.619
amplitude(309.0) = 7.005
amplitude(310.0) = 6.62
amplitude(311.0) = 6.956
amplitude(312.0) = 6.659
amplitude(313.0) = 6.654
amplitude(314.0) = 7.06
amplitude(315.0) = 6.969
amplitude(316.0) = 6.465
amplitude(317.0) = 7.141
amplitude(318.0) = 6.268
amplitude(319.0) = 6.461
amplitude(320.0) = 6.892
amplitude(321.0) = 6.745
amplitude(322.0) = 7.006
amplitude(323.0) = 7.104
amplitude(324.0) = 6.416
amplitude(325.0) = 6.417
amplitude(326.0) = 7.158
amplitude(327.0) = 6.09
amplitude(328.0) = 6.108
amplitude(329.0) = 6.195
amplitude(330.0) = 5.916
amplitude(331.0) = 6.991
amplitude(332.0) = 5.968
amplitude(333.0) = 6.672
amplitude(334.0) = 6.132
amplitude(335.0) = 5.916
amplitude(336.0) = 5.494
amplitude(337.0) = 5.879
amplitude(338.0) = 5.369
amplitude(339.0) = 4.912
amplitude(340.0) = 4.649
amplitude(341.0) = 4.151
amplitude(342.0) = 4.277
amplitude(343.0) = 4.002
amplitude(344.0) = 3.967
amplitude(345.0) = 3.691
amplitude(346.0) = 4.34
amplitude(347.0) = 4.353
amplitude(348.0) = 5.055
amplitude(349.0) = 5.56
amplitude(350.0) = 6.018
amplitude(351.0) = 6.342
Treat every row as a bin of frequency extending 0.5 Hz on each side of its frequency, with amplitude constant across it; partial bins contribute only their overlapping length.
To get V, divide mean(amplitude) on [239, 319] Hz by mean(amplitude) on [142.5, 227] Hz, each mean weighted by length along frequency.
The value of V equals 1.13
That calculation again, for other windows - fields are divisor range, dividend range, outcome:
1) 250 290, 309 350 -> 0.89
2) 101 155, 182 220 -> 1.18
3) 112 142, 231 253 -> 1.28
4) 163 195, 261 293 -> 1.09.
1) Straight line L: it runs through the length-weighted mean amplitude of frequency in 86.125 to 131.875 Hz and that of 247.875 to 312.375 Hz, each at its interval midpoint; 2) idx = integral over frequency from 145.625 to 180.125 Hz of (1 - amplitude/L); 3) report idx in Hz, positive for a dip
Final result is 1.16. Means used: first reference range 5.41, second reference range 6.66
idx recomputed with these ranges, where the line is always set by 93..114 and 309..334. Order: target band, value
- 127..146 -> 2.8 Hz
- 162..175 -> 0.6 Hz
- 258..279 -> -1.4 Hz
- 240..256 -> -0.6 Hz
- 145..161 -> 1.5 Hz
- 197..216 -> 0.2 Hz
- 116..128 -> 1.6 Hz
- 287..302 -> 0.1 Hz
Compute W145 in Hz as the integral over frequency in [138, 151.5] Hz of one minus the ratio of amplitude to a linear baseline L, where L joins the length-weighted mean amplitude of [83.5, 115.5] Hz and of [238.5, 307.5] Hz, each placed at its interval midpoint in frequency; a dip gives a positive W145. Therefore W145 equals 1.8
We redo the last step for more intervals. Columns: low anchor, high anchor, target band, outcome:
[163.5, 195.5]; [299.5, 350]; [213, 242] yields -0.7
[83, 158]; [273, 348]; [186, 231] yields -2.9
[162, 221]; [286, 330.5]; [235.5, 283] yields -2.2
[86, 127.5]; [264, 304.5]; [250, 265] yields -0.6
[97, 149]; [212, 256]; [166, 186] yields -0.9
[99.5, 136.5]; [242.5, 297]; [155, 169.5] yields 0.2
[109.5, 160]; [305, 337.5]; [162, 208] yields -4.1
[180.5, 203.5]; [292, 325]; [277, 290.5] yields 0.5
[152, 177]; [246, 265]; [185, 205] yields -1.0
